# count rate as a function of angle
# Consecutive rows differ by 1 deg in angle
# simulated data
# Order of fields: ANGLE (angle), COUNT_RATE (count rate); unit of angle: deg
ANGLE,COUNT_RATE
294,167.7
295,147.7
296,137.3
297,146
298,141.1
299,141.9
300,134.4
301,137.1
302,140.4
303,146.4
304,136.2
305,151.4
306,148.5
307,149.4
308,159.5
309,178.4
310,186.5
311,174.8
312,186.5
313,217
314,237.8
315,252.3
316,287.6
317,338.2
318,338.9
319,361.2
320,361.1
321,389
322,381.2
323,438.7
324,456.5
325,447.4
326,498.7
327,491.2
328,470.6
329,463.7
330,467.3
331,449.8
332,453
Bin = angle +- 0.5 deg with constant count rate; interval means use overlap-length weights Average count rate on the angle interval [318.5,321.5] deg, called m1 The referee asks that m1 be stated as 370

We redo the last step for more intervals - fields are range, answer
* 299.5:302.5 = 137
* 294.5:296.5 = 142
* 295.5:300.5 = 140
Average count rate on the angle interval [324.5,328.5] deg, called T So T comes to 477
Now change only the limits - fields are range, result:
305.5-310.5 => 164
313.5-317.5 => 279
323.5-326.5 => 468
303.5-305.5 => 144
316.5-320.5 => 350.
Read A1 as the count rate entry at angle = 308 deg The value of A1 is 159.5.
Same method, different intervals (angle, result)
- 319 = 361.2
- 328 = 470.6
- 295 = 147.7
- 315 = 252.3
